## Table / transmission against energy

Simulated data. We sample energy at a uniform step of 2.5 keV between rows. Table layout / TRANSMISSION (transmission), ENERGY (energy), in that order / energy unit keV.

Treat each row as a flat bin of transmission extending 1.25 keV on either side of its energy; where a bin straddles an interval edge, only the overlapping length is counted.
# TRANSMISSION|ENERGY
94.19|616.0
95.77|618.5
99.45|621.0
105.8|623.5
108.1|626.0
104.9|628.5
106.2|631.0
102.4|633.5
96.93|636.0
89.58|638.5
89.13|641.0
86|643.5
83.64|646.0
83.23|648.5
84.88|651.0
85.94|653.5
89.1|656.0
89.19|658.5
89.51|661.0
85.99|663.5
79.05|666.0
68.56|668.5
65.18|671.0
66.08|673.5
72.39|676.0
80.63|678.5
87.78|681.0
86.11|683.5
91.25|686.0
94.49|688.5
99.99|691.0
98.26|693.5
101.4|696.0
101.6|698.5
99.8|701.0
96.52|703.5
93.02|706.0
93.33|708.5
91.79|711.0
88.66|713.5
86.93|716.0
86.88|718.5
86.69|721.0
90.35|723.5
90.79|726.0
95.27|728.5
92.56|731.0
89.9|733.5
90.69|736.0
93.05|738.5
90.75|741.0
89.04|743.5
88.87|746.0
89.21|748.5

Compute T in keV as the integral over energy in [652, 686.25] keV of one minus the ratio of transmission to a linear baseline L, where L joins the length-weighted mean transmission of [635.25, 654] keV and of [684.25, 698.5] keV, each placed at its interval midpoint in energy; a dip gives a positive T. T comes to 4.2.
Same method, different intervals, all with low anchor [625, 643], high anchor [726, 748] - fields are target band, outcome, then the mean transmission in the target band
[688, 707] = -0.8 keV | 98.3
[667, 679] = 3.2 keV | 70.1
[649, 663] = 1.4 keV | 87.4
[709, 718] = 0.4 keV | 89.3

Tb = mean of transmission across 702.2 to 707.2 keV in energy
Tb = 94.8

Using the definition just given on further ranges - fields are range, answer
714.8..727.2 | 88.3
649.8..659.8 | 87.3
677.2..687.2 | 86.3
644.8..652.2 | 83.9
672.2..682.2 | 76.6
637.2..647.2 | 87.2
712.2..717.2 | 87.8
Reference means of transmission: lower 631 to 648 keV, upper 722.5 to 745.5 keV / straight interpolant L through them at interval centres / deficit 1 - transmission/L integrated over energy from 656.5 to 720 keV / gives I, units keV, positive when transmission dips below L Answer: 2.7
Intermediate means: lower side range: 92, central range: 87.8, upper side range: 91.3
